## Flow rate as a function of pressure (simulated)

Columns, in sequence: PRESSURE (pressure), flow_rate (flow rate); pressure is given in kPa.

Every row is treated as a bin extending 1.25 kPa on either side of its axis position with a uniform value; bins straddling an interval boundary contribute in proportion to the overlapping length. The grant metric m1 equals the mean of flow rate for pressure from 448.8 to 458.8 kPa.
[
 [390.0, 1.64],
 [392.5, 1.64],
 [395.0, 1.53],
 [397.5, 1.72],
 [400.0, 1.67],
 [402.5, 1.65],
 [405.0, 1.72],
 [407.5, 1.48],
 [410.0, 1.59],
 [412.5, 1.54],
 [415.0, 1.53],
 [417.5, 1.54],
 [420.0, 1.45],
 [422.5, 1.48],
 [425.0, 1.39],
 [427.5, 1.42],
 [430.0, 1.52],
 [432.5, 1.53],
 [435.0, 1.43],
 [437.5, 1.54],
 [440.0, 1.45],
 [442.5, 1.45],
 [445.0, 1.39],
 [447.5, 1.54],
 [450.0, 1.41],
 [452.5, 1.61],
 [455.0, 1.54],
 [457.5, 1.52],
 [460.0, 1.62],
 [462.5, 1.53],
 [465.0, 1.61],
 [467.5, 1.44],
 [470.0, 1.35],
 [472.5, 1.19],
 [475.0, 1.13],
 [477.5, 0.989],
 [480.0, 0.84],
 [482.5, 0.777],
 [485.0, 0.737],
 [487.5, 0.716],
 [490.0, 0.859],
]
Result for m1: 1.52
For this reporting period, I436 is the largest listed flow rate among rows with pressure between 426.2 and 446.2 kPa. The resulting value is 1.54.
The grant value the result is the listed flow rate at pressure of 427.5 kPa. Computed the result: 1.42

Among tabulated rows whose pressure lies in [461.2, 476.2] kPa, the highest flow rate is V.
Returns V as 1.61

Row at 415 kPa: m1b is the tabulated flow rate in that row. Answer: 1.53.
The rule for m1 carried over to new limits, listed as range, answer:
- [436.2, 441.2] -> 1.49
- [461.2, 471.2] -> 1.48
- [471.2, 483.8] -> 0.986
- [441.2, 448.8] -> 1.46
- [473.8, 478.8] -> 1.06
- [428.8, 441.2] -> 1.49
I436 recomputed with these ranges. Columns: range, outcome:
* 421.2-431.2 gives 1.52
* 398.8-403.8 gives 1.67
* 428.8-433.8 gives 1.53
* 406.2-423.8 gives 1.59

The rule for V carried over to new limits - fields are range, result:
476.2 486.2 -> 0.989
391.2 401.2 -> 1.72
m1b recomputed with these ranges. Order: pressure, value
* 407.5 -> 1.48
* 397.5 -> 1.72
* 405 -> 1.72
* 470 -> 1.35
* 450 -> 1.41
